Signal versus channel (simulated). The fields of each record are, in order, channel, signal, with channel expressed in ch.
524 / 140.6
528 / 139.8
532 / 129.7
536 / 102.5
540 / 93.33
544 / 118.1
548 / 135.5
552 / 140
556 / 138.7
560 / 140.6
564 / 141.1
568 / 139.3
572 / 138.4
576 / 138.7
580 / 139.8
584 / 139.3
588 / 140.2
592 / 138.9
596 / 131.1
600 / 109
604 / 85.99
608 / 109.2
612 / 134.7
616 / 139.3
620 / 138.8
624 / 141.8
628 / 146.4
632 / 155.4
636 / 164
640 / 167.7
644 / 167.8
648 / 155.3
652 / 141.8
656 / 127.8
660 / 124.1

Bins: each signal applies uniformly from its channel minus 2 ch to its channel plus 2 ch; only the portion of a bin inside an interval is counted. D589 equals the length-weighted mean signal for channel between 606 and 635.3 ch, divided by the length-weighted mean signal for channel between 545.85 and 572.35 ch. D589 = 1.0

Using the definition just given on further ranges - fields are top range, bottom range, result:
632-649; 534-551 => 1.43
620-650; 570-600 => 1.14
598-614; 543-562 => 0.81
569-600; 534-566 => 1.08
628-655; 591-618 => 1.30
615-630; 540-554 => 1.13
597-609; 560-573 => 0.74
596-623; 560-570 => 0.86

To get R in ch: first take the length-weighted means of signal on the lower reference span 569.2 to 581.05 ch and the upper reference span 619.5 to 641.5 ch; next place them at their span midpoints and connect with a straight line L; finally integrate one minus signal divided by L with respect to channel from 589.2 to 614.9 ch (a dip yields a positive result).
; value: 4.6 ch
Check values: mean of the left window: 139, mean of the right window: 153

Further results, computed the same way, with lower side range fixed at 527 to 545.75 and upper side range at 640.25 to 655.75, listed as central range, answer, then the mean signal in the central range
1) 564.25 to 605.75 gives 0.2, 131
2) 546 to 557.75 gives -1.7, 138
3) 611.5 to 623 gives 0.4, 138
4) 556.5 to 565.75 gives -1.2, 140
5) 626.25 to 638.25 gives -0.6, 156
